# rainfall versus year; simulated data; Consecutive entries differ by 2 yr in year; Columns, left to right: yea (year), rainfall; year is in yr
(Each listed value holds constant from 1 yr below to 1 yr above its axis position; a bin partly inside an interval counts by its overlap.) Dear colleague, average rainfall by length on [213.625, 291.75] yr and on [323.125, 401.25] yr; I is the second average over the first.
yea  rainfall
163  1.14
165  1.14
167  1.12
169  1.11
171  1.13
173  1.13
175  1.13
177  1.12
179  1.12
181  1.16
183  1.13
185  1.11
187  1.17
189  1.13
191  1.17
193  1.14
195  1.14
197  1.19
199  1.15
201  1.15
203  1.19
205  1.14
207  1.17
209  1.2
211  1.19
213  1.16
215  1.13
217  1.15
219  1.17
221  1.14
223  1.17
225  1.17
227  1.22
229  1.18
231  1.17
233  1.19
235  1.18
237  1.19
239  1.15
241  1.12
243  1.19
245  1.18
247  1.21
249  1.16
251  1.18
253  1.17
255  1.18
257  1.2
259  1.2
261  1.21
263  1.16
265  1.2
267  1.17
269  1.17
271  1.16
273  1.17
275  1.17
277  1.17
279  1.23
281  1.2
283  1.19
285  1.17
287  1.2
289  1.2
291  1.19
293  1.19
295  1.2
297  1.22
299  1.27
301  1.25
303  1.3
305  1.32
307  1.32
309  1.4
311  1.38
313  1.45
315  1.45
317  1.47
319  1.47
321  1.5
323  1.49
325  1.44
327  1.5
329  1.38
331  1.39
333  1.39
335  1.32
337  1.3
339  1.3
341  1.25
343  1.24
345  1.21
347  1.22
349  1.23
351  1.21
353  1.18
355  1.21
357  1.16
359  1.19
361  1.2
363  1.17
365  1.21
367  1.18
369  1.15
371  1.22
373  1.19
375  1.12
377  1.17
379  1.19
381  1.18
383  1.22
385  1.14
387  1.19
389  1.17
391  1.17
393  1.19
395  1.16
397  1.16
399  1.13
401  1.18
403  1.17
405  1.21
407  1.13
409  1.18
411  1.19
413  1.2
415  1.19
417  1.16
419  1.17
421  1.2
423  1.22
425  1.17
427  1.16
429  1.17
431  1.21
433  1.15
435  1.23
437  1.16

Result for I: 1.04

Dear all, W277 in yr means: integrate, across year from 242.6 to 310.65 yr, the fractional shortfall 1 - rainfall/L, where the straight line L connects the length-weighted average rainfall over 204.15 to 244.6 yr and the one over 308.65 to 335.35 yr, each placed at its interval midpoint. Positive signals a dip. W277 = 5.2 yr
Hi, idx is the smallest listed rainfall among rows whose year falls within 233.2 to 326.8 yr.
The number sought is 1.12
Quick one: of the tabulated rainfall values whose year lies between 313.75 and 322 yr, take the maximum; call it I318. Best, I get 1.5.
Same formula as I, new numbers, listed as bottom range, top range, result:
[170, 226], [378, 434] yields 1.02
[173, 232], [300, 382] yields 1.12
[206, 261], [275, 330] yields 1.12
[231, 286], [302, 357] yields 1.14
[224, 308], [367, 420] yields 0.98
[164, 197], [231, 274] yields 1.04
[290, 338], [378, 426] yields 0.87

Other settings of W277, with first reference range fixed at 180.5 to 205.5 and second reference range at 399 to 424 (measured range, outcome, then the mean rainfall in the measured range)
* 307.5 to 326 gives -4.4 yr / 1.45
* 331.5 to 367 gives -1.9 yr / 1.24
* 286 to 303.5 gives -0.9 yr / 1.22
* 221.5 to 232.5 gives -0.2 yr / 1.18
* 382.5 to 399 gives 0.1 yr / 1.17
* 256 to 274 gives -0.3 yr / 1.18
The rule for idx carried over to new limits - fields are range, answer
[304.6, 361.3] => 1.16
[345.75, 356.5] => 1.18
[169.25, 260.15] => 1.11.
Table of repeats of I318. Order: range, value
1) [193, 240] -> 1.22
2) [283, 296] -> 1.2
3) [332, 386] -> 1.39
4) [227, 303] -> 1.3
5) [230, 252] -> 1.21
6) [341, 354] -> 1.25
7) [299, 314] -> 1.45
